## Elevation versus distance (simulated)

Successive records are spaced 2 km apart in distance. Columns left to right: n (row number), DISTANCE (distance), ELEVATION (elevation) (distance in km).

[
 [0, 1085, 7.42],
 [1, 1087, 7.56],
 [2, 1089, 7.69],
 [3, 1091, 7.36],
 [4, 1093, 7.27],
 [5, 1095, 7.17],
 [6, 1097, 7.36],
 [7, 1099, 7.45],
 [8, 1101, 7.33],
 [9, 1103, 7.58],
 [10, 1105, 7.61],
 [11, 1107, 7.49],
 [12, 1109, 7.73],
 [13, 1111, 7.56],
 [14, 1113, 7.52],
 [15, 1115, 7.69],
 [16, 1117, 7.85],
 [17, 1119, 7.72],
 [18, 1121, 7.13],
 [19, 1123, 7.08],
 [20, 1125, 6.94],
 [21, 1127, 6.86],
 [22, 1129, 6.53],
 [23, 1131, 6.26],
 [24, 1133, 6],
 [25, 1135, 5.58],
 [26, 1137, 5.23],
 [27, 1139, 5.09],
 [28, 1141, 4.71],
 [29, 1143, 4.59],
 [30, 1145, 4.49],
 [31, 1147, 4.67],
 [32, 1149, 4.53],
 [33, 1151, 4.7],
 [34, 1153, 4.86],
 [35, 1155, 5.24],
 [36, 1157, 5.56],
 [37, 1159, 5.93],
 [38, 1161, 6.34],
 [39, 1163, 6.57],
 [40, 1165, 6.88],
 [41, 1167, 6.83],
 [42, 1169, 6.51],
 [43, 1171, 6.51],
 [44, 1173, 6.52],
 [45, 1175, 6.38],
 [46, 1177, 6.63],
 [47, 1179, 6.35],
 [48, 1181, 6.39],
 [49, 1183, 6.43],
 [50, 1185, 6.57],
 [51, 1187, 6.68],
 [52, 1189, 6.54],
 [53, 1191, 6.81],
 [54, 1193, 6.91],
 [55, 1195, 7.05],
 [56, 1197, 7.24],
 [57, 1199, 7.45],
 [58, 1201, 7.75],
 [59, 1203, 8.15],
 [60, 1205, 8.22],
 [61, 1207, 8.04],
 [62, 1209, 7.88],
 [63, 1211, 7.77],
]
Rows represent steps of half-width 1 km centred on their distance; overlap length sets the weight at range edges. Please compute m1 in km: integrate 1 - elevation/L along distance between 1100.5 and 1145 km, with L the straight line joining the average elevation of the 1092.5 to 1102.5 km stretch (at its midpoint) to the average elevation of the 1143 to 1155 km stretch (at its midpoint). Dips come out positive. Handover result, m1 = -4.4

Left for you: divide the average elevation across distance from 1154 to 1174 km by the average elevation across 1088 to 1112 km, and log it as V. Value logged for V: 0.84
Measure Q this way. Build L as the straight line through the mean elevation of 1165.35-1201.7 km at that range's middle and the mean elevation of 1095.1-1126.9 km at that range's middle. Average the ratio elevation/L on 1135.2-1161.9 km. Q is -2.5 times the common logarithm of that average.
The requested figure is 0.360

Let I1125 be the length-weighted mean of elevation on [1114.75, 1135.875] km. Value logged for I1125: 6.86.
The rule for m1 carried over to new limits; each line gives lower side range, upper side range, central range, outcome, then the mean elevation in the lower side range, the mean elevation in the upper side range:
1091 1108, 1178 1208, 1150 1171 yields 3.6 km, 7.4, 7.11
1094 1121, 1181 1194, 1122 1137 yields 1.9 km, 7.53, 6.64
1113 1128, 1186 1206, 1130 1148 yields 5.3 km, 7.34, 7.28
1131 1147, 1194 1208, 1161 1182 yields -0.2 km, 5.14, 7.7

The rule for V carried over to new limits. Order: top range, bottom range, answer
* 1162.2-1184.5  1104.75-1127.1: 0.88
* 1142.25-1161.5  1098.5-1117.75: 0.67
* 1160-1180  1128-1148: 1.23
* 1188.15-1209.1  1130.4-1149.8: 1.46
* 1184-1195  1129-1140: 1.18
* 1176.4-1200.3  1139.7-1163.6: 1.31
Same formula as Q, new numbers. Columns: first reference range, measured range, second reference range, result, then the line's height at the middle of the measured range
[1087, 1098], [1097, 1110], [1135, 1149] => -0.11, 6.82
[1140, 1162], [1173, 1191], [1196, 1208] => 0.03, 6.73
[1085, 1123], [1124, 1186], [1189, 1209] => 0.26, 7.49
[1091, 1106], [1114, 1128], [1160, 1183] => -0.03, 7.13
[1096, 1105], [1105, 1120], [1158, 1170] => -0.05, 7.27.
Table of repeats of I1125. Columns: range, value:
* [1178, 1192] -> 6.54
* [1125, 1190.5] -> 5.93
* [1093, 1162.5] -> 6.38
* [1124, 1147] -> 5.62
